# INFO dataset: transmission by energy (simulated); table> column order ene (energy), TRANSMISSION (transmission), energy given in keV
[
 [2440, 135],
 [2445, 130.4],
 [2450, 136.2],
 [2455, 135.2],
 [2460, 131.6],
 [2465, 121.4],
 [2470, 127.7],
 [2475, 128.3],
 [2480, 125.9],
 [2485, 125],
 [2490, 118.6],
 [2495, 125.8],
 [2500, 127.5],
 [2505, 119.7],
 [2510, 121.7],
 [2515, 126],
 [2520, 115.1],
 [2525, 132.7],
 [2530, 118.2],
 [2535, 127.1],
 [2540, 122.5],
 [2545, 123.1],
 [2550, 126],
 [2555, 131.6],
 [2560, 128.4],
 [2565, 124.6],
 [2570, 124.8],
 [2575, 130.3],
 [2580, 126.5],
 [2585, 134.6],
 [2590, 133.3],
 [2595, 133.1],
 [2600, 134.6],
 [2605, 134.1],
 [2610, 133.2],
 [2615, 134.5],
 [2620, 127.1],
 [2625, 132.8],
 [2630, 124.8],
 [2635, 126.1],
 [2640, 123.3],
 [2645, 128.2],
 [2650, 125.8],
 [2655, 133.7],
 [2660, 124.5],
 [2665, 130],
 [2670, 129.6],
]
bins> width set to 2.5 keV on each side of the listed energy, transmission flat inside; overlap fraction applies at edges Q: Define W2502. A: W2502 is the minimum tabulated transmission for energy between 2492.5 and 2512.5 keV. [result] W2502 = 119.7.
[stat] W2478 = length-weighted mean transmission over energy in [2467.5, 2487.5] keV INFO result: 127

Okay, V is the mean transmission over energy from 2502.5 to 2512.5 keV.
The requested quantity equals 121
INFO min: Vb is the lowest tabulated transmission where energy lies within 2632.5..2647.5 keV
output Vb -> 123.3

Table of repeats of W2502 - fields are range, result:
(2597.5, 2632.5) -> 124.8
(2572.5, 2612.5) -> 126.5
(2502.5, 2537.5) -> 115.1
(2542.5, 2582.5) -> 123.1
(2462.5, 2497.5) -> 118.6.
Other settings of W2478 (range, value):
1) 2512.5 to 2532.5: 123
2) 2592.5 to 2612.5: 134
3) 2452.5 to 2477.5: 129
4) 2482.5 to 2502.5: 124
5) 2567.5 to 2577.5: 128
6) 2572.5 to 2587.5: 130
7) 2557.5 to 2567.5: 126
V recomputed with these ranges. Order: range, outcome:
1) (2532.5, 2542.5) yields 125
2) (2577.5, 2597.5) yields 132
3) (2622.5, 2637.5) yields 128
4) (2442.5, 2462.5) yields 133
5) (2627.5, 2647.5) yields 126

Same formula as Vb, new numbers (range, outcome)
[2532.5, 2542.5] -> 122.5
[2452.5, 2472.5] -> 121.4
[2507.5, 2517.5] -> 121.7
